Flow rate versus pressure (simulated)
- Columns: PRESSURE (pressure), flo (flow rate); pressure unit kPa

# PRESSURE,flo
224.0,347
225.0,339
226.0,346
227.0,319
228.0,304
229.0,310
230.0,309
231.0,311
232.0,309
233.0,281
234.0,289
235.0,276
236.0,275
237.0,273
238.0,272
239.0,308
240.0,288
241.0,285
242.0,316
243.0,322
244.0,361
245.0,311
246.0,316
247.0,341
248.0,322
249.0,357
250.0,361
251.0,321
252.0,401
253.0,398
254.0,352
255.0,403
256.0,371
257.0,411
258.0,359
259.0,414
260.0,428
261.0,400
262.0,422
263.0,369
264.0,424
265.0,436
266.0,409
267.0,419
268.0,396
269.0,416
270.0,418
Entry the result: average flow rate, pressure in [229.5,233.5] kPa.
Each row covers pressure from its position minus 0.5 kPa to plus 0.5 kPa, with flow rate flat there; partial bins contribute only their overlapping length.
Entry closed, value 302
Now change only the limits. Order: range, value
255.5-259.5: 389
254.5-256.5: 387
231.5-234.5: 293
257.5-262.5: 405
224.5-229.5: 324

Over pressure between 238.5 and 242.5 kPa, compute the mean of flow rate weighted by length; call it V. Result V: 299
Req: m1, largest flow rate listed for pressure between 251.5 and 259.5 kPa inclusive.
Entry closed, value 414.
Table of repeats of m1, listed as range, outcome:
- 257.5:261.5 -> 428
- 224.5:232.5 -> 346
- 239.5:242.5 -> 316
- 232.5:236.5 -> 289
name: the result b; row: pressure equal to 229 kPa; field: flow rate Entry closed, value 310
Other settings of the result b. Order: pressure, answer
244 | 361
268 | 396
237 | 273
